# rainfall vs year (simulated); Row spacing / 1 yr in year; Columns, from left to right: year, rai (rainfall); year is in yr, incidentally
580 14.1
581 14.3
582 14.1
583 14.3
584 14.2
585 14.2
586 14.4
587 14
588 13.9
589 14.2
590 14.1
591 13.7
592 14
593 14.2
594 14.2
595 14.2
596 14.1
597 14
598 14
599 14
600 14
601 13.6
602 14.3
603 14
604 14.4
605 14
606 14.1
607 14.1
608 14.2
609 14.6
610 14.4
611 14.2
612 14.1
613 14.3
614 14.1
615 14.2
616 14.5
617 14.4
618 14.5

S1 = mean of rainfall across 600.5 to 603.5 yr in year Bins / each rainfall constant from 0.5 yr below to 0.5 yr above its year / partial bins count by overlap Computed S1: 14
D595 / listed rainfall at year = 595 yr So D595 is 14.2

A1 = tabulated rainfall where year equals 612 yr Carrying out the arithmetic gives 14.1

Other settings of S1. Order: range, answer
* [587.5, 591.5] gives 14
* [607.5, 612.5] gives 14.3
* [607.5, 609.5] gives 14.4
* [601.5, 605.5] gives 14.2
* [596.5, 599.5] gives 14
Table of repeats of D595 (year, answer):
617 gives 14.4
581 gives 14.3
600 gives 14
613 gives 14.3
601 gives 13.6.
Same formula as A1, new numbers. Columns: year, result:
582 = 14.1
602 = 14.3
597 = 14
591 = 13.7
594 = 14.2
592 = 14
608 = 14.2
